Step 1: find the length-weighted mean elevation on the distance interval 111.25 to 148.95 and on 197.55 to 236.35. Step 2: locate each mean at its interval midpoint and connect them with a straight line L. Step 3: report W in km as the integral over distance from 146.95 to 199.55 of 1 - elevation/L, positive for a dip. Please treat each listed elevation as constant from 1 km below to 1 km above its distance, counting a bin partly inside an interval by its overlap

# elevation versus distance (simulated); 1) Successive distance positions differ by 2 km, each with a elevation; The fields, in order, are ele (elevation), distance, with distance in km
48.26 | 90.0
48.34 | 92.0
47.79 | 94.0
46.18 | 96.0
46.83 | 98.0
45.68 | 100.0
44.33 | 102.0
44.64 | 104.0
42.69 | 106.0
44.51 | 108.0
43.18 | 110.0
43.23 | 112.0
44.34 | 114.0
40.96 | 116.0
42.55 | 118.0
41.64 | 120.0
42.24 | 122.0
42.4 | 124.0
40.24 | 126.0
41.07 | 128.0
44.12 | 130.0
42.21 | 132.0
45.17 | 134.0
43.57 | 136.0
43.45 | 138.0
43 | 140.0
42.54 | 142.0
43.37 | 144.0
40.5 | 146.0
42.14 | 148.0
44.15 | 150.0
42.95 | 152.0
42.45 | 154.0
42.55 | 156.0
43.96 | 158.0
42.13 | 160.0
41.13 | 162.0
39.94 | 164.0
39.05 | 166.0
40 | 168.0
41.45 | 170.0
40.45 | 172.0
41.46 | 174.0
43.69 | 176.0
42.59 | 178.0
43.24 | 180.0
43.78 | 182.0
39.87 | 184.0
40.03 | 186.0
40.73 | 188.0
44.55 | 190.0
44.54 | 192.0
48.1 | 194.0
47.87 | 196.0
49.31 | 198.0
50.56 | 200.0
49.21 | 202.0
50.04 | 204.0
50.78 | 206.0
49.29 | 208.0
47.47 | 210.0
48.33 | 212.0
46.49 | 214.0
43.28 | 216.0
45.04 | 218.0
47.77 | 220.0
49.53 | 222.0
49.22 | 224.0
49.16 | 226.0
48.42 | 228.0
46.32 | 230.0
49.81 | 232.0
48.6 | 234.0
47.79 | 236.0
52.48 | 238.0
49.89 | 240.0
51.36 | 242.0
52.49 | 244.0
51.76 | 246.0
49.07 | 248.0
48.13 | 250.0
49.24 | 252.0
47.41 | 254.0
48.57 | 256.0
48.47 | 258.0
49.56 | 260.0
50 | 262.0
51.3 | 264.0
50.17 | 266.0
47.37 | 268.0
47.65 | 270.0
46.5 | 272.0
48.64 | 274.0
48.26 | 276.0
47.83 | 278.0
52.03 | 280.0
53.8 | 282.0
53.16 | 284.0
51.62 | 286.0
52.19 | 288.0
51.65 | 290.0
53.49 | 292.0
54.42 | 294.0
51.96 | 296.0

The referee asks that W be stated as 2.98 km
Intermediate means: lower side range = 42.6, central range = 42.9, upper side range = 48.3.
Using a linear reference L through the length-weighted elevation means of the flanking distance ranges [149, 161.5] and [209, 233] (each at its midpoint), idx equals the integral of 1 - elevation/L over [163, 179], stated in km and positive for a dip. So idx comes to 1.1 km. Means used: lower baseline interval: 43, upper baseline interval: 47.6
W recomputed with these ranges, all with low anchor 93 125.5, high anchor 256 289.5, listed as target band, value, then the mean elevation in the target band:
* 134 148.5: 0.7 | 42.8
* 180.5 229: 0.7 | 46.8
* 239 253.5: -0.4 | 50.2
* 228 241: -0.2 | 49.1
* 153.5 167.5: 1.3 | 41.5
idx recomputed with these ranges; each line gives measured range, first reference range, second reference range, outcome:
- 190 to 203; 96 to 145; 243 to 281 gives -0.4 km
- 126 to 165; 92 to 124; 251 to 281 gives 2.3 km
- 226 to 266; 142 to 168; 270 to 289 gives -1.2 km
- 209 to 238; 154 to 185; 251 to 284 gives -1.2 km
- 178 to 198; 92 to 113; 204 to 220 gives 1.3 km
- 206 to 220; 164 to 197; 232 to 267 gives -0.3 km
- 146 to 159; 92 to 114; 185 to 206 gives 0.9 km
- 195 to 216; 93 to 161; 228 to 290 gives -0.7 km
